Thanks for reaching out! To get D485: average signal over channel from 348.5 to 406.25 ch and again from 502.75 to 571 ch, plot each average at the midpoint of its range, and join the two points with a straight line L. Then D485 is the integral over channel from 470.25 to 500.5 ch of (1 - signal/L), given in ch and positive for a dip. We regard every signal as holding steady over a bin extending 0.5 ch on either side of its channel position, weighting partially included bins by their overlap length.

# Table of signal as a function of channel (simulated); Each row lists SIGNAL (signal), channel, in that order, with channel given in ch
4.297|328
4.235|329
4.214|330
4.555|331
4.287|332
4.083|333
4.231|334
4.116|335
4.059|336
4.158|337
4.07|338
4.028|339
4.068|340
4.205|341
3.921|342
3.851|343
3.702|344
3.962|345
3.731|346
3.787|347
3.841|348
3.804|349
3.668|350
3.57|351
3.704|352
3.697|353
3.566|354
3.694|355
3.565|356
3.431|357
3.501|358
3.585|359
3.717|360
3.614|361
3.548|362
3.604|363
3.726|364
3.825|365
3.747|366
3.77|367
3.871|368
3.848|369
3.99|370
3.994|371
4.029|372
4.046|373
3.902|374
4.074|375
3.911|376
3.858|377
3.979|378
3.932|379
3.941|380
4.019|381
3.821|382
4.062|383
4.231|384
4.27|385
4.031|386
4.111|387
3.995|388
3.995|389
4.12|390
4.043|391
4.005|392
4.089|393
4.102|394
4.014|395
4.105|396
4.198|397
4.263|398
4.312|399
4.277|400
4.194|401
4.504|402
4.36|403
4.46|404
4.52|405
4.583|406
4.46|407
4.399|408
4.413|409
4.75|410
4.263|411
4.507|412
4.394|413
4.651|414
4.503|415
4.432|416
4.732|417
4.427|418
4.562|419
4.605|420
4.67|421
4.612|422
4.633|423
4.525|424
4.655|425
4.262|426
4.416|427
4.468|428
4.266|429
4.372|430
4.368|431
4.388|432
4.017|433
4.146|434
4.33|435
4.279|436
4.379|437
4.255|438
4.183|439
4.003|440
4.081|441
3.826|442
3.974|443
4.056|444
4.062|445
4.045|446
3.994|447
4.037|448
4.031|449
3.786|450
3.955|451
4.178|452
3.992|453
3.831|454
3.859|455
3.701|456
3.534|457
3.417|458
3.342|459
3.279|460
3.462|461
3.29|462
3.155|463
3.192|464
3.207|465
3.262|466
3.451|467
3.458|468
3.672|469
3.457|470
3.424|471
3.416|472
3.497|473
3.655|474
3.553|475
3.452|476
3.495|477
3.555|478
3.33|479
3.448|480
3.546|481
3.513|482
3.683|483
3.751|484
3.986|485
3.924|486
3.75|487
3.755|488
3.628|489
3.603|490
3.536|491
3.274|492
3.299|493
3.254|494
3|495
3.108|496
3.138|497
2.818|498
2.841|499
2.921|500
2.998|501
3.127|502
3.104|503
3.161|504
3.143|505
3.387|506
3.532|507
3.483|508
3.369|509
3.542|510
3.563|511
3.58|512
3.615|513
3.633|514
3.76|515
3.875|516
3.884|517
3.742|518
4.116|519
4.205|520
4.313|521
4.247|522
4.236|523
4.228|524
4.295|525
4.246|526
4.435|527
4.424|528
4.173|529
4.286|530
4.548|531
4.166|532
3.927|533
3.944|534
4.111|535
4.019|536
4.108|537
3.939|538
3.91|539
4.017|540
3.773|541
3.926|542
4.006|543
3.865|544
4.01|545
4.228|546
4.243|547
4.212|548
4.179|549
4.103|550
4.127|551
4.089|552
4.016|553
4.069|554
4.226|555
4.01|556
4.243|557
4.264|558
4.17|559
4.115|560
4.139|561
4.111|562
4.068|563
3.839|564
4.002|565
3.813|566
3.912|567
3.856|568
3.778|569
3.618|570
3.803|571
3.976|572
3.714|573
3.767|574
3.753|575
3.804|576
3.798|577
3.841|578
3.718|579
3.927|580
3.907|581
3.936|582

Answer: 3.98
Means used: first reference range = 3.95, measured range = 3.44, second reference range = 3.96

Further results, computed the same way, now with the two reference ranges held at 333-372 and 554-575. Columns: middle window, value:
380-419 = -4.3 ch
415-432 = -2.8 ch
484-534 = 3.2 ch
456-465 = 1.3 ch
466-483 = 1.8 ch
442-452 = -0.3 ch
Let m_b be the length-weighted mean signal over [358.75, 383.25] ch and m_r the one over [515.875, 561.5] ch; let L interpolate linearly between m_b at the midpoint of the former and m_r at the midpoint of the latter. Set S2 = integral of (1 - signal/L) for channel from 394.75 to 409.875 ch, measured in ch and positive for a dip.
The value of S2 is -1.7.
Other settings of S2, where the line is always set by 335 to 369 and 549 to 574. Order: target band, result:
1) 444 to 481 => 2.80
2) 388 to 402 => -1.15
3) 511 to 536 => -0.69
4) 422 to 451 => -2.56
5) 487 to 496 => 1.16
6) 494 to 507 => 2.81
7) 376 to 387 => -0.58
